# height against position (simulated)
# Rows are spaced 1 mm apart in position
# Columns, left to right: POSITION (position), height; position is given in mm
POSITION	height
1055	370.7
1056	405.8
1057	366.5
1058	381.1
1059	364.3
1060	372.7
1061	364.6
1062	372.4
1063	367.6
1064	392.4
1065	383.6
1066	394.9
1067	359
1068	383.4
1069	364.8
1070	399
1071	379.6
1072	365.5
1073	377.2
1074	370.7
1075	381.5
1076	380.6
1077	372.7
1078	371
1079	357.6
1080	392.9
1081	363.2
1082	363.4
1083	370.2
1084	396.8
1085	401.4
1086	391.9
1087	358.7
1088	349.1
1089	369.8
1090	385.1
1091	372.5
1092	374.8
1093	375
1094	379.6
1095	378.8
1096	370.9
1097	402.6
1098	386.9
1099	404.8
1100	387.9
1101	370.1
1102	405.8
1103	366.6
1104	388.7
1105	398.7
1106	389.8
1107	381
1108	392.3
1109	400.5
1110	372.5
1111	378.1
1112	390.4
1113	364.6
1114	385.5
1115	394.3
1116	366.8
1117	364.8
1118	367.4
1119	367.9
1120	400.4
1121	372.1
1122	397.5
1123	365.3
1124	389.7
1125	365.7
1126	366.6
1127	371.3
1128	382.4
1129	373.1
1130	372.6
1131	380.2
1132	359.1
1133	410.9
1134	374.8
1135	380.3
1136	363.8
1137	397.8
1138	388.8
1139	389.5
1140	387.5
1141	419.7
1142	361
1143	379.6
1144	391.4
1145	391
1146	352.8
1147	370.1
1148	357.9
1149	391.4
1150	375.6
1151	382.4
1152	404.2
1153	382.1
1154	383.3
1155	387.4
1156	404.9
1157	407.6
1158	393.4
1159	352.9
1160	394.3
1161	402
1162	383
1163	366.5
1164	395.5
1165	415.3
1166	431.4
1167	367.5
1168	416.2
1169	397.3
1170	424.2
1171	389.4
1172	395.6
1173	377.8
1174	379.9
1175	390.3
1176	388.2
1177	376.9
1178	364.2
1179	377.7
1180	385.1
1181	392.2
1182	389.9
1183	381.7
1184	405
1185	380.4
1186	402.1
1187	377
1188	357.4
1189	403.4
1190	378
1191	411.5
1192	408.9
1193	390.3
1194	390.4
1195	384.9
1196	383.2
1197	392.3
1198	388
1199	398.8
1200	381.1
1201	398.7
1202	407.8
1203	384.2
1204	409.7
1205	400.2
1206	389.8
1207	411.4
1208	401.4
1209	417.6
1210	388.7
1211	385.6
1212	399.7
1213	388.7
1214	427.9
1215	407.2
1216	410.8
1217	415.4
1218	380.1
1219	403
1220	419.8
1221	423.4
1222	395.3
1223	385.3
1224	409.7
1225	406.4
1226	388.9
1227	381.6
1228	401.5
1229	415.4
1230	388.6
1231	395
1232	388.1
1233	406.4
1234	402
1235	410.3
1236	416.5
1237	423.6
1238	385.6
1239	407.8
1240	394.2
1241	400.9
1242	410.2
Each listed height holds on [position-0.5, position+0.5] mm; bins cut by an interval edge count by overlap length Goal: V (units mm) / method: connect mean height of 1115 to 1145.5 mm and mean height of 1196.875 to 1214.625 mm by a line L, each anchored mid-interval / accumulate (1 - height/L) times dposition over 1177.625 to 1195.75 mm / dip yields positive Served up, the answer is 0.3 mm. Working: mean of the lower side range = 380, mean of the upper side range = 399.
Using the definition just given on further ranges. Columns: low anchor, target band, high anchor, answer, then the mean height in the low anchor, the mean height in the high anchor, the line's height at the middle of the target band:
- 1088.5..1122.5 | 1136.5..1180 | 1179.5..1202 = -0.1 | 382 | 390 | 387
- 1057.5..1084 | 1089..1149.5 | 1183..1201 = 0.0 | 375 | 390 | 381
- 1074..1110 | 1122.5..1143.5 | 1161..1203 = 0.3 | 381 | 391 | 385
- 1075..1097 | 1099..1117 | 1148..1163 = -0.2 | 376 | 387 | 379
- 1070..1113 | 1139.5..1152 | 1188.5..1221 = 0.3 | 380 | 399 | 389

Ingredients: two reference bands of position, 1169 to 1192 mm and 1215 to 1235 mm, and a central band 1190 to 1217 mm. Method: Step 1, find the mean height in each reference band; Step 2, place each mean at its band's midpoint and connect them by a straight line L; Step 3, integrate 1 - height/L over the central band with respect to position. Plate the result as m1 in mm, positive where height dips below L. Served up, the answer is -0.2 mm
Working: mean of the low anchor 388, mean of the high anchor 401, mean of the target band 398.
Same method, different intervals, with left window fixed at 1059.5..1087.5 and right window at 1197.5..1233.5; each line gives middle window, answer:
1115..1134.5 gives 0.4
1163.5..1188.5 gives 0.2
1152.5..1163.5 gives 0.1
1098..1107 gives -0.2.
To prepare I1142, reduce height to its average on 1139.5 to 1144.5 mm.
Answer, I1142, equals 388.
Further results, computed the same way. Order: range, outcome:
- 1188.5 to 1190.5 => 391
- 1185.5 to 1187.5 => 390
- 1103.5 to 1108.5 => 390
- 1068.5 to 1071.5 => 381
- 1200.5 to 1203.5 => 397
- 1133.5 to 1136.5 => 373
